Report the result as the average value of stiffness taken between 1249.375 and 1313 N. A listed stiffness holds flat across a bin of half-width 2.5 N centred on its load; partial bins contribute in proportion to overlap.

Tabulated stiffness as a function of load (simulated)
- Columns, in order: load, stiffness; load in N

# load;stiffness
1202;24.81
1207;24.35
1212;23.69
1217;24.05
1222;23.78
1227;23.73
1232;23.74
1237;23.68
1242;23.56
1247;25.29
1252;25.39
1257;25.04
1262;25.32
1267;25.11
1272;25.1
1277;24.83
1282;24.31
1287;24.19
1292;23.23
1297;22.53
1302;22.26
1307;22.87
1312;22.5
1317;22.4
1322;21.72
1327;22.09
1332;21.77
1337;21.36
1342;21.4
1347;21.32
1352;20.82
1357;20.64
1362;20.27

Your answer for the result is 24.1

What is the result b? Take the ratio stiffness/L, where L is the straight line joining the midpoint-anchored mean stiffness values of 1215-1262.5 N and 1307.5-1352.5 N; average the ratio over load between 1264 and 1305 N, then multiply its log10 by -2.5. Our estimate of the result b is -0.04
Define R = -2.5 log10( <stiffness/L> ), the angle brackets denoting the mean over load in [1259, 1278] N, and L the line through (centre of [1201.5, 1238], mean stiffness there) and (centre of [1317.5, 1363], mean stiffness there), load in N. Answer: -0.10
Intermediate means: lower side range 23.9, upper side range 21.3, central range 25.1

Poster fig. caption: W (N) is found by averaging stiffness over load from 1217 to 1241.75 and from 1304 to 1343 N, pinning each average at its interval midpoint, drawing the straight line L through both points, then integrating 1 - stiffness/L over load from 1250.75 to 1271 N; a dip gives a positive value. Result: -1.8 N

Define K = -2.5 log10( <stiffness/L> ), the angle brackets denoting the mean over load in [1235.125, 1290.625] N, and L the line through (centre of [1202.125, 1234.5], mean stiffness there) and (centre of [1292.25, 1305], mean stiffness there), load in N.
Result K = -0.069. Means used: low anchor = 24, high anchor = 22.6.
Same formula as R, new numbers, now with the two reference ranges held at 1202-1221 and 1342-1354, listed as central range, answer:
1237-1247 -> -0.03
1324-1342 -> -0.01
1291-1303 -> -0.02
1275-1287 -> -0.09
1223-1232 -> 0.00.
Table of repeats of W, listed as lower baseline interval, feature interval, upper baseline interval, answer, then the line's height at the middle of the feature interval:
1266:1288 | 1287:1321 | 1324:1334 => 0.82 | 23.3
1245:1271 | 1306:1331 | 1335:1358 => 0.20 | 22.4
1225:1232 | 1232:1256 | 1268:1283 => -0.34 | 24.1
